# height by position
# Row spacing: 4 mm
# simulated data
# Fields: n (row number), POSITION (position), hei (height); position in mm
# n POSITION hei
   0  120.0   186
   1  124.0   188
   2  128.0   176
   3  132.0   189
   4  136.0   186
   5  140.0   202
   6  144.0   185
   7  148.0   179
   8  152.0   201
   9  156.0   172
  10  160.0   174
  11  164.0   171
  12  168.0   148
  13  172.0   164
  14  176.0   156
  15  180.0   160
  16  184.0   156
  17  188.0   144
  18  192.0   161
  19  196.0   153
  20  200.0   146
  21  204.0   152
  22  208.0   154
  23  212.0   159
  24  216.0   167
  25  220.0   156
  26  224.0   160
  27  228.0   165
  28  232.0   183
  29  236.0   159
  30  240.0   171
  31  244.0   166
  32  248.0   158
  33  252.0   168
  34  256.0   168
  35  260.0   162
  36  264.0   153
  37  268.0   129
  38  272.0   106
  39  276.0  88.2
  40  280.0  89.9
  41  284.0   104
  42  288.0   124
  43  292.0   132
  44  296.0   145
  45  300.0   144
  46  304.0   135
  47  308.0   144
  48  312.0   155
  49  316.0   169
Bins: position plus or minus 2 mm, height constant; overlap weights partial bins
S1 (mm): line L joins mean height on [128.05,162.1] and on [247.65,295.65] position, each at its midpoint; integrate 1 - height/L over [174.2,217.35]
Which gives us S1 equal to 2.2 mm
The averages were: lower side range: 185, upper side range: 131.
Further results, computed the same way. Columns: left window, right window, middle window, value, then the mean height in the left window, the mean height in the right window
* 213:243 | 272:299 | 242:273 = -2.9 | 166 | 114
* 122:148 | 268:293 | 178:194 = 0.4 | 187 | 108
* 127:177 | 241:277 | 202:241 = -1.3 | 178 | 147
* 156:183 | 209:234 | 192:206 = 1.0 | 163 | 165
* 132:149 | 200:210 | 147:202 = 2.1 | 189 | 152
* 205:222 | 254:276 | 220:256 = -4.1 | 159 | 139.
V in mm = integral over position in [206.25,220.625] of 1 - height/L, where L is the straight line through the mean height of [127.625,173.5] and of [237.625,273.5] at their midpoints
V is 0.42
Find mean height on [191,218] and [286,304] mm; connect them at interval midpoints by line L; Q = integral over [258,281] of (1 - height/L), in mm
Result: 3.1 mm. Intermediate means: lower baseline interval 156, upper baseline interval 136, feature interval 123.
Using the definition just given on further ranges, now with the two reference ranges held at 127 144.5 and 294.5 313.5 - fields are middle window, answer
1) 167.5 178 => 1.3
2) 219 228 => 0.3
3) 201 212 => 1.1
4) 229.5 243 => -0.7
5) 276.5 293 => 4.4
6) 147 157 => -0.1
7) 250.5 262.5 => -0.7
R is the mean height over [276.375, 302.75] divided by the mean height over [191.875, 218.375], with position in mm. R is 0.8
